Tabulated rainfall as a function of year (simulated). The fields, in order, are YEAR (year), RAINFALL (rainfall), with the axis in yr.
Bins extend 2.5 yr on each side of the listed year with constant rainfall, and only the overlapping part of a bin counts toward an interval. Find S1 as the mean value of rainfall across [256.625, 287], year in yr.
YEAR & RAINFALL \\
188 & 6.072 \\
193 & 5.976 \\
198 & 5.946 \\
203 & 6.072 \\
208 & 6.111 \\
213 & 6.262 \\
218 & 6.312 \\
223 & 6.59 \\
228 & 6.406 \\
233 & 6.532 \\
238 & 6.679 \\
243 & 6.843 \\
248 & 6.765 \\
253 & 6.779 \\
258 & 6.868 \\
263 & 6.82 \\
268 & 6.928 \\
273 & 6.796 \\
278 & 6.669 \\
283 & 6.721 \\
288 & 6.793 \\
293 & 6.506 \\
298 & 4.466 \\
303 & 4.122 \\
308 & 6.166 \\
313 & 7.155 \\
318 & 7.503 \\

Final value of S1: 6.8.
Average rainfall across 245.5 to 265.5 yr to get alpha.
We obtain 6.81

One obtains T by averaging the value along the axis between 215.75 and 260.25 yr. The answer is 6.64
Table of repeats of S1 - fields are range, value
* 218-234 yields 6.48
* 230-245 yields 6.67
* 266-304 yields 6.19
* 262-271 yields 6.88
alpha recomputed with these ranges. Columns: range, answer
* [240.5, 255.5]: 6.8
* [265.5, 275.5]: 6.86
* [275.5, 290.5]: 6.73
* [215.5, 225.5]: 6.45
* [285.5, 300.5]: 5.92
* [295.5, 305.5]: 4.29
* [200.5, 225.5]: 6.27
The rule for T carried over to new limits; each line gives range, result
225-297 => 6.67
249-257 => 6.79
